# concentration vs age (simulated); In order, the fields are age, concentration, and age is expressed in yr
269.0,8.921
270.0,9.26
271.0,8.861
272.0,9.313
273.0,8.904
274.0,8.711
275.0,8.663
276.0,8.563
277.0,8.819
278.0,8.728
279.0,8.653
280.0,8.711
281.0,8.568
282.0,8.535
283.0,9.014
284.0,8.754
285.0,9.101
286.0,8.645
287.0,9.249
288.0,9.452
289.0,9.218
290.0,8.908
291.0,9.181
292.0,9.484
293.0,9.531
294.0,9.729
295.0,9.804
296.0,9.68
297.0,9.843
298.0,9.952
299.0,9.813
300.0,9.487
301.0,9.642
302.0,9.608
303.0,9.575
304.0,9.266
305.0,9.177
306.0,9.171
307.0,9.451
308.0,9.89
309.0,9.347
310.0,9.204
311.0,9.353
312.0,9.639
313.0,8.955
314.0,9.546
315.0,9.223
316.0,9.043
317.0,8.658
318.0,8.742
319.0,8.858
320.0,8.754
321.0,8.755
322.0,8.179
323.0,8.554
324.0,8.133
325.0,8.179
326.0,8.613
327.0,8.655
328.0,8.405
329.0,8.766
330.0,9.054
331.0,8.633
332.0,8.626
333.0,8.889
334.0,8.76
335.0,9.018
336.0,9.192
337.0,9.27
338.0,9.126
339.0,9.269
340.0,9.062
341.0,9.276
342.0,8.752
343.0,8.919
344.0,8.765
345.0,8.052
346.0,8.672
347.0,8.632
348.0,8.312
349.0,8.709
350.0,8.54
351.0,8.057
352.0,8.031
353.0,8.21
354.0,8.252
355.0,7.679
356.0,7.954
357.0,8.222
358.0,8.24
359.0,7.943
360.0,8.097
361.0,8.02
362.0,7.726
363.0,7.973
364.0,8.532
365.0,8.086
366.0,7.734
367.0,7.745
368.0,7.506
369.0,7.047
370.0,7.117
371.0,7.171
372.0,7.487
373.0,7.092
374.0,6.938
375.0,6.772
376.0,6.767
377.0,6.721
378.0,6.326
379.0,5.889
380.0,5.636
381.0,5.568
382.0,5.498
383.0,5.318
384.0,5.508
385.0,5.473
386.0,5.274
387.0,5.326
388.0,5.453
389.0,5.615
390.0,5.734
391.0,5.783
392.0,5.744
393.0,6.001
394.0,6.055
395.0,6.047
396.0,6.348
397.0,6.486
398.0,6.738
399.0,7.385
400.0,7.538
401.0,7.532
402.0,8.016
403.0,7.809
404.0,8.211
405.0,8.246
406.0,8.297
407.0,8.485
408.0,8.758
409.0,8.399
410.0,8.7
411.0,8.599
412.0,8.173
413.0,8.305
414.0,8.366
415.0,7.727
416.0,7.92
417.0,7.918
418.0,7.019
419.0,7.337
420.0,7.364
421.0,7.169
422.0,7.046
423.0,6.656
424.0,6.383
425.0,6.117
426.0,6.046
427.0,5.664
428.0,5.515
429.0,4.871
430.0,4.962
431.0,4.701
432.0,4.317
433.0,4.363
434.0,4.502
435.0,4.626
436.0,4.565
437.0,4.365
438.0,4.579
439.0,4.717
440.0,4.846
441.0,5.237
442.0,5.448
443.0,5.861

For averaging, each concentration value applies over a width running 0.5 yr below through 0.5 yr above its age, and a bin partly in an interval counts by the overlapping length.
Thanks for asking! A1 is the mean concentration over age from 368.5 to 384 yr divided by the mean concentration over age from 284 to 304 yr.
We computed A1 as 0.68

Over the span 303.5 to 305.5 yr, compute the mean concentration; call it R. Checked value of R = 9.22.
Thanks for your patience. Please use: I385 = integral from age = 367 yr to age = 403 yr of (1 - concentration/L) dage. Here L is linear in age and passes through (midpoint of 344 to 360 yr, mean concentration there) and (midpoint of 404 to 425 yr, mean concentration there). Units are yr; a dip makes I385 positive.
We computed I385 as 7.22 yr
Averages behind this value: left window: 8.25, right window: 7.81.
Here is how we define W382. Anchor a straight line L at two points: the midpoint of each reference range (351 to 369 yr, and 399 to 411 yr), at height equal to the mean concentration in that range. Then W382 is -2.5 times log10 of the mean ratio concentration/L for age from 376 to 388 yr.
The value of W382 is 0.37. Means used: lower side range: 7.97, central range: 5.72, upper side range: 8.17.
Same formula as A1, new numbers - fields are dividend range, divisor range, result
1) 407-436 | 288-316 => 0.71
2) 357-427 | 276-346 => 0.78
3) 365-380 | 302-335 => 0.78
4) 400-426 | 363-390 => 1.18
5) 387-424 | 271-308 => 0.79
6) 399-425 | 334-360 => 0.91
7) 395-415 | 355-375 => 1.02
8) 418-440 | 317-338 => 0.64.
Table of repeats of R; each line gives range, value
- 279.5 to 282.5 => 8.6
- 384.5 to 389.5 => 5.43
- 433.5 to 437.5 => 4.51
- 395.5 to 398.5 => 6.52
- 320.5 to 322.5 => 8.47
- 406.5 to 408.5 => 8.62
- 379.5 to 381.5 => 5.6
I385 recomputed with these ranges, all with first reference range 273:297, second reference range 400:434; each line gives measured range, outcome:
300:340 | -2.3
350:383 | 2.0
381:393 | 3.2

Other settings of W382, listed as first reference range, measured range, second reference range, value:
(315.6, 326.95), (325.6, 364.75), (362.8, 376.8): -0.070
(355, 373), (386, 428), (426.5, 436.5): -0.215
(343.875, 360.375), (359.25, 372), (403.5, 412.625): 0.077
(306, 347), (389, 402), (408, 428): 0.197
